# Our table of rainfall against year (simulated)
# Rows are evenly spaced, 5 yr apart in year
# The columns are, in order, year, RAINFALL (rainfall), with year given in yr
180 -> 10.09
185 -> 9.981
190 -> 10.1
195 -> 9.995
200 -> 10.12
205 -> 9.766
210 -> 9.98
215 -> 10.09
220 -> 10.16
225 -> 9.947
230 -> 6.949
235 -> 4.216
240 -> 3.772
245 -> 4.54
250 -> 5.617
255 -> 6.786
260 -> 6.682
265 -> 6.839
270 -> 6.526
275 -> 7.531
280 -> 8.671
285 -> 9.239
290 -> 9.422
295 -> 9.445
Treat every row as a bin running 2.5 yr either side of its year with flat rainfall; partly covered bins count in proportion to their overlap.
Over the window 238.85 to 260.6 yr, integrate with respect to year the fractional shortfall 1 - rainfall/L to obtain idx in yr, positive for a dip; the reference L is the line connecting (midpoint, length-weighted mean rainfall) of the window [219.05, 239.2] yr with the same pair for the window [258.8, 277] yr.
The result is 4.9 yr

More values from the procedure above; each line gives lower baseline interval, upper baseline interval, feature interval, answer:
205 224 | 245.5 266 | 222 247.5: 7.28 yr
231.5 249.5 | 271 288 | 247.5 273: -0.46 yr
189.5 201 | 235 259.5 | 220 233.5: -2.37 yr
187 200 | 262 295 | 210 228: -0.92 yr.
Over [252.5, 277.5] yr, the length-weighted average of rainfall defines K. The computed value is 6.87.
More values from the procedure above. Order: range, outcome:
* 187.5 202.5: 10.1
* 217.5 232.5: 9.02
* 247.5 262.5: 6.36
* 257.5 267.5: 6.76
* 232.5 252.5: 4.54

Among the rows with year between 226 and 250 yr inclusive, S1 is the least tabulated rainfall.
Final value 3.772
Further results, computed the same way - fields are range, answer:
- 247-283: 5.617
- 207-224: 9.98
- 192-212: 9.766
